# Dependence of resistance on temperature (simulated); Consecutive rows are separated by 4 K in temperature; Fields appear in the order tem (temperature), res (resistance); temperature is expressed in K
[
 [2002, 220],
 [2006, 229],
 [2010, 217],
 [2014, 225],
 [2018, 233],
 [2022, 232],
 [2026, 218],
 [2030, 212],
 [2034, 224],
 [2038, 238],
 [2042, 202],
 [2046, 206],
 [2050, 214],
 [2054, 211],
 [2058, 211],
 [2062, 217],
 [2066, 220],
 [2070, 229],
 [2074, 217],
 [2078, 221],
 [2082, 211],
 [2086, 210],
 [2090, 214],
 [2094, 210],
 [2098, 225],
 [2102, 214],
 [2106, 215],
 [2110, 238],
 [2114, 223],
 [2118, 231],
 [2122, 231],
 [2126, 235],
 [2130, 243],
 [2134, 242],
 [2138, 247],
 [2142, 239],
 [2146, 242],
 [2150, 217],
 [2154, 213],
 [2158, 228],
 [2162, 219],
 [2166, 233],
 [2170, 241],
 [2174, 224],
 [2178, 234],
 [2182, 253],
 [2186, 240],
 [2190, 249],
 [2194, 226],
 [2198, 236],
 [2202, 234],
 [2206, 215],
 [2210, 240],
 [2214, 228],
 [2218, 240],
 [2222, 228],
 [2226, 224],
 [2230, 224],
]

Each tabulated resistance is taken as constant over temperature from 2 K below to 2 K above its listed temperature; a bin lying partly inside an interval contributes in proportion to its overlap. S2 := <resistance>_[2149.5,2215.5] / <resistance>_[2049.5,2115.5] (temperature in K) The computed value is 1.1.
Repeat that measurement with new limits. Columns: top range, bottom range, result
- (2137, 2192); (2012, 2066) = 1.07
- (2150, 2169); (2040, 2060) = 1.07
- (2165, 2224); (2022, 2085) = 1.08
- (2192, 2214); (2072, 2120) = 1.05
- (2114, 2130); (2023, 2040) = 1.04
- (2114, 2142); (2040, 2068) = 1.12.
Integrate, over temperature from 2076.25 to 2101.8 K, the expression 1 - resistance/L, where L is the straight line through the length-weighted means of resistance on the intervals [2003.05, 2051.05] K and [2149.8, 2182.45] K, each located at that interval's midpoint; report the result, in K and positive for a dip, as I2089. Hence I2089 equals 1.1 K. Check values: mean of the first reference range 221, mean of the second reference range 229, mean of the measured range 215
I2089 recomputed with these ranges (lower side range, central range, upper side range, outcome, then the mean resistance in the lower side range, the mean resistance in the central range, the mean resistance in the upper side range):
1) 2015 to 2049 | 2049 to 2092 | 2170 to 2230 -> 1.5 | 221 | 216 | 234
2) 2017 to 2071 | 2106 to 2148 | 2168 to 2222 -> -1.5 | 219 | 236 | 235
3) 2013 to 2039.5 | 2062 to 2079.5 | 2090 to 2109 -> -0.1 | 226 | 221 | 217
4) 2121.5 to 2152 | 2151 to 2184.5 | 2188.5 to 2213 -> 0.7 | 237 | 230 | 233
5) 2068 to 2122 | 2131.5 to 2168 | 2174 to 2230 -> -0.7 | 220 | 231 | 234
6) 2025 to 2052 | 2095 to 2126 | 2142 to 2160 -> -0.4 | 216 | 225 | 227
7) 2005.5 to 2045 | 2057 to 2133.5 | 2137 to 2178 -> 1.4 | 222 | 222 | 230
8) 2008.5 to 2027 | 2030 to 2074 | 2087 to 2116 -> 1.2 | 226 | 217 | 220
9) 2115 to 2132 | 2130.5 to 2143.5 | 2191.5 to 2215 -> -0.5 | 234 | 243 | 230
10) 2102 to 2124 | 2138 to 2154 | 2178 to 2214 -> -0.1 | 226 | 232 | 236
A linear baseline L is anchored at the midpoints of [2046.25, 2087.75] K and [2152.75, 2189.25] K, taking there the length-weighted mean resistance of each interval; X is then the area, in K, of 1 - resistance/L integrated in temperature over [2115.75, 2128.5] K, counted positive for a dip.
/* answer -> -0.4 K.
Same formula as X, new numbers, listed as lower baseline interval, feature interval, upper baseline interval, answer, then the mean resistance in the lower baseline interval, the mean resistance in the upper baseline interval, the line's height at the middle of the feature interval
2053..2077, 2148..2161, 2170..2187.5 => 0.8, 218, 238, 234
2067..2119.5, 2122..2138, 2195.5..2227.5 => -1.2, 220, 231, 223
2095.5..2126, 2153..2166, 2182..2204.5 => 0.6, 226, 238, 233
